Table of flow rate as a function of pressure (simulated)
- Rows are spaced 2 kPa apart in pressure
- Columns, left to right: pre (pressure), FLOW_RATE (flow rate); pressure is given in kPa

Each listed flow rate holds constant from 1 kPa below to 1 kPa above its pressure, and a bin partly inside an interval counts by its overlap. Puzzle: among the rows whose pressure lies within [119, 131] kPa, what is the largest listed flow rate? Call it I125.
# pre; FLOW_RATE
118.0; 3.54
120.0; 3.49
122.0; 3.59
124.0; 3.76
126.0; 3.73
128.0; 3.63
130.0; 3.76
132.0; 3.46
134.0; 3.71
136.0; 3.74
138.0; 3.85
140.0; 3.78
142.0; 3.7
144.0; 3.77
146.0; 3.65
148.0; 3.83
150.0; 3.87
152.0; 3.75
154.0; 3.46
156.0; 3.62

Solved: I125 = 3.76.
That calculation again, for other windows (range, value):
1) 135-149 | 3.85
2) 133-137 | 3.74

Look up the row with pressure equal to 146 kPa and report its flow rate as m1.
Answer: 3.65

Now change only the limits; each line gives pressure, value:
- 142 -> 3.7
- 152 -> 3.75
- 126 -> 3.73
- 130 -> 3.76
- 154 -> 3.46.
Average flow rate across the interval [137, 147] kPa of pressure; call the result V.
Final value 3.75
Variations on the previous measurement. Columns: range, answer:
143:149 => 3.75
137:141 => 3.81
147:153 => 3.82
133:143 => 3.76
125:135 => 3.66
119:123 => 3.54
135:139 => 3.79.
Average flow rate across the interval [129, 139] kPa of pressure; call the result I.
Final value 3.7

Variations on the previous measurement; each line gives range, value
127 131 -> 3.69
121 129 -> 3.68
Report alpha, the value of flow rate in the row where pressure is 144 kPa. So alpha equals 3.77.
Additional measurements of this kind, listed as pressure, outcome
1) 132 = 3.46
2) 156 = 3.62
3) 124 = 3.76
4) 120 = 3.49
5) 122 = 3.59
